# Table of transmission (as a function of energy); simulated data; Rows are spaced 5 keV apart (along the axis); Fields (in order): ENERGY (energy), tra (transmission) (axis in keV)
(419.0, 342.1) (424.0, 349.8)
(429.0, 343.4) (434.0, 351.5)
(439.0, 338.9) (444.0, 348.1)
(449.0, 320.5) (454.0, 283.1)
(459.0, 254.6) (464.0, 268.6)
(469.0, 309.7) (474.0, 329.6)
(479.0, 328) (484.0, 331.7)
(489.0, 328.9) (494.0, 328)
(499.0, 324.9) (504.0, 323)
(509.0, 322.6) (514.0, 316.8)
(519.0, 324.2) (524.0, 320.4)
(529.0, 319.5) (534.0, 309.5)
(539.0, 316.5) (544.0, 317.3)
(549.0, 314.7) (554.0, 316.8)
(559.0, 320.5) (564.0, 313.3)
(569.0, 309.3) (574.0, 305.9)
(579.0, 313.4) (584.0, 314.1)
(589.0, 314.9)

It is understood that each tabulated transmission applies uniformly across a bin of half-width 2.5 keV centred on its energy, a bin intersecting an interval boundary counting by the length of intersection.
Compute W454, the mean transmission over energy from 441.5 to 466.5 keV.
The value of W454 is 295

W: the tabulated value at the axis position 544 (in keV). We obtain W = 317.3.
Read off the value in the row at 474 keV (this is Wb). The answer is 329.6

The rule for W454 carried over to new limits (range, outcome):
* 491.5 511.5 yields 325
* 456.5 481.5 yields 298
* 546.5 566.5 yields 316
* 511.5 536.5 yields 318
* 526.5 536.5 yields 314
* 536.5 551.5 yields 316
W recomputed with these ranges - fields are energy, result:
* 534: 309.5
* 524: 320.4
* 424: 349.8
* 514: 316.8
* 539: 316.5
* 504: 323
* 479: 328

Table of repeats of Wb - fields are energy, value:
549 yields 314.7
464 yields 268.6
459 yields 254.6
